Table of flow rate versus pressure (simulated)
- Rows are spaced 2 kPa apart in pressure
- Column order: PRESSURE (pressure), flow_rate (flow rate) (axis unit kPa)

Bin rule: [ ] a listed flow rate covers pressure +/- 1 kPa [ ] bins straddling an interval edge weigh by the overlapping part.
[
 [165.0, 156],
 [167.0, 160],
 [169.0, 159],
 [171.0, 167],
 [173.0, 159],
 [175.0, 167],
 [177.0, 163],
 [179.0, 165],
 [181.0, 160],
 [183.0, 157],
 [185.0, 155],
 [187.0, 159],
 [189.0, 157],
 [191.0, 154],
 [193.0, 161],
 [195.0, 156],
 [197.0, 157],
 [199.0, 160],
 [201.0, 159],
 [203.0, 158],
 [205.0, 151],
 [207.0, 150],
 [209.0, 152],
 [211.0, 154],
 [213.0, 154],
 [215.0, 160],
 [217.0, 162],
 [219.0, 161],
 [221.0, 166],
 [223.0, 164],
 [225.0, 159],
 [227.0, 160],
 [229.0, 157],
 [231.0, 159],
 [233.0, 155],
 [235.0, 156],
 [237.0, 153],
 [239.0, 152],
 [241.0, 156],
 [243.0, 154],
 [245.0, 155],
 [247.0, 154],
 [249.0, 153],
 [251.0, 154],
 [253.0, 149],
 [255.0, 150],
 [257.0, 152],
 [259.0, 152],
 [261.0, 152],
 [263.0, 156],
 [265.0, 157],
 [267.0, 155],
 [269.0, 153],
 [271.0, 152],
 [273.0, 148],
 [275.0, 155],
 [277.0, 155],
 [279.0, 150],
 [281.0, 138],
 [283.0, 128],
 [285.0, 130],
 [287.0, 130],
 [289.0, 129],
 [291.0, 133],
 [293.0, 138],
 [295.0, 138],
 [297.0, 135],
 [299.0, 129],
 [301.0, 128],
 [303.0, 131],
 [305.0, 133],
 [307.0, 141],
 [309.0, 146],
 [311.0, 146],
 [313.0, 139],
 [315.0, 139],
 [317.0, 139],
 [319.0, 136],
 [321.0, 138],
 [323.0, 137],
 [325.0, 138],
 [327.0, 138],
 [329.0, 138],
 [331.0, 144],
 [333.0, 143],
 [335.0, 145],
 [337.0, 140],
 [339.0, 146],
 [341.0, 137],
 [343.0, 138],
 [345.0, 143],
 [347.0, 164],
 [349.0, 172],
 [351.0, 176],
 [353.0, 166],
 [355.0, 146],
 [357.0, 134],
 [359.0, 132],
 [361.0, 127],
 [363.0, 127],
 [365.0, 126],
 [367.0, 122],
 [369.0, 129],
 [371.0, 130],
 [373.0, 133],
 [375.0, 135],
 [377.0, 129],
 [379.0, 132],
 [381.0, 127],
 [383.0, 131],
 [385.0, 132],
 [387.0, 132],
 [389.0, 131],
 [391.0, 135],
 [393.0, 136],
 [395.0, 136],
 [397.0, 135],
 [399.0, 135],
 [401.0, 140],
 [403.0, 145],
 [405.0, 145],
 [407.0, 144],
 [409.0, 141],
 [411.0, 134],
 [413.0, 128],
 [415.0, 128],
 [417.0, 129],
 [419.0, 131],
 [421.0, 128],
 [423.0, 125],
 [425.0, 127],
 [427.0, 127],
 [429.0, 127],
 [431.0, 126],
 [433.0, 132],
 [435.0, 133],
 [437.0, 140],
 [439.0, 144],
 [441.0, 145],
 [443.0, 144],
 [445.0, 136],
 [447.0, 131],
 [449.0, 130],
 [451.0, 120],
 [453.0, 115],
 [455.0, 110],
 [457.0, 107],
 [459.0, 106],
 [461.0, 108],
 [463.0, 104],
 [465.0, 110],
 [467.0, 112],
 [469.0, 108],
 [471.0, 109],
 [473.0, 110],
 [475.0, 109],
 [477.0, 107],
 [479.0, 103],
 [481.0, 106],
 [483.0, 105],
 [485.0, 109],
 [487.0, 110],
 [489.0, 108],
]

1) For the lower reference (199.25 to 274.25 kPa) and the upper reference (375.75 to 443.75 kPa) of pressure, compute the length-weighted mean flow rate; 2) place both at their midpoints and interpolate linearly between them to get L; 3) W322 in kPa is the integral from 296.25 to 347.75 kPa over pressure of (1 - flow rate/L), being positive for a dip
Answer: 1.8 kPa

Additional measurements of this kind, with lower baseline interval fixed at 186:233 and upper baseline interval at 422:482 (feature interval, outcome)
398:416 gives -1.5 kPa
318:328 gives 0.2 kPa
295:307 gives 0.9 kPa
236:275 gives -0.6 kPa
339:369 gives -1.7 kPa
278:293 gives 1.2 kPa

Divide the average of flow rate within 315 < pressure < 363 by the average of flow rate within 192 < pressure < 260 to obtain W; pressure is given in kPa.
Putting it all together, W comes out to 0.92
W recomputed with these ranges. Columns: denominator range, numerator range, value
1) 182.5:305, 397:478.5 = 0.83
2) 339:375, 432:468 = 0.88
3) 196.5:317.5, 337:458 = 0.90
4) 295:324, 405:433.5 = 0.96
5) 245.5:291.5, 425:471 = 0.84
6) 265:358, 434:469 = 0.86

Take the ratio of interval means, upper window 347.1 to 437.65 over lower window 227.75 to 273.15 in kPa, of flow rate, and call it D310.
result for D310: 0.9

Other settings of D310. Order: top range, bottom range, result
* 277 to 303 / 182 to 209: 0.86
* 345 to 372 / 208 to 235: 0.90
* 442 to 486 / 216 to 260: 0.73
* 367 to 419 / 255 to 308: 0.94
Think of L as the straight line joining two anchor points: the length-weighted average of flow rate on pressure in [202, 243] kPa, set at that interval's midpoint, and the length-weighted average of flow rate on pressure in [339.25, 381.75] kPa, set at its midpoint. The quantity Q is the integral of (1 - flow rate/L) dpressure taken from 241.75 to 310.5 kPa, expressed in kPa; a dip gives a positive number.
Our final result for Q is 2.6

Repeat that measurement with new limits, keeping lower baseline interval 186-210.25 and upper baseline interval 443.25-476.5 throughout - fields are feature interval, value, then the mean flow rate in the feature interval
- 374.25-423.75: -3.8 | 134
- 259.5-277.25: -1.0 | 154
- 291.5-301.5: 0.5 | 134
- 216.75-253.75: -1.6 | 157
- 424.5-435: -0.8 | 128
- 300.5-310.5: 0.2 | 137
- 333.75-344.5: -0.6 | 141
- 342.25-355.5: -2.7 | 159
